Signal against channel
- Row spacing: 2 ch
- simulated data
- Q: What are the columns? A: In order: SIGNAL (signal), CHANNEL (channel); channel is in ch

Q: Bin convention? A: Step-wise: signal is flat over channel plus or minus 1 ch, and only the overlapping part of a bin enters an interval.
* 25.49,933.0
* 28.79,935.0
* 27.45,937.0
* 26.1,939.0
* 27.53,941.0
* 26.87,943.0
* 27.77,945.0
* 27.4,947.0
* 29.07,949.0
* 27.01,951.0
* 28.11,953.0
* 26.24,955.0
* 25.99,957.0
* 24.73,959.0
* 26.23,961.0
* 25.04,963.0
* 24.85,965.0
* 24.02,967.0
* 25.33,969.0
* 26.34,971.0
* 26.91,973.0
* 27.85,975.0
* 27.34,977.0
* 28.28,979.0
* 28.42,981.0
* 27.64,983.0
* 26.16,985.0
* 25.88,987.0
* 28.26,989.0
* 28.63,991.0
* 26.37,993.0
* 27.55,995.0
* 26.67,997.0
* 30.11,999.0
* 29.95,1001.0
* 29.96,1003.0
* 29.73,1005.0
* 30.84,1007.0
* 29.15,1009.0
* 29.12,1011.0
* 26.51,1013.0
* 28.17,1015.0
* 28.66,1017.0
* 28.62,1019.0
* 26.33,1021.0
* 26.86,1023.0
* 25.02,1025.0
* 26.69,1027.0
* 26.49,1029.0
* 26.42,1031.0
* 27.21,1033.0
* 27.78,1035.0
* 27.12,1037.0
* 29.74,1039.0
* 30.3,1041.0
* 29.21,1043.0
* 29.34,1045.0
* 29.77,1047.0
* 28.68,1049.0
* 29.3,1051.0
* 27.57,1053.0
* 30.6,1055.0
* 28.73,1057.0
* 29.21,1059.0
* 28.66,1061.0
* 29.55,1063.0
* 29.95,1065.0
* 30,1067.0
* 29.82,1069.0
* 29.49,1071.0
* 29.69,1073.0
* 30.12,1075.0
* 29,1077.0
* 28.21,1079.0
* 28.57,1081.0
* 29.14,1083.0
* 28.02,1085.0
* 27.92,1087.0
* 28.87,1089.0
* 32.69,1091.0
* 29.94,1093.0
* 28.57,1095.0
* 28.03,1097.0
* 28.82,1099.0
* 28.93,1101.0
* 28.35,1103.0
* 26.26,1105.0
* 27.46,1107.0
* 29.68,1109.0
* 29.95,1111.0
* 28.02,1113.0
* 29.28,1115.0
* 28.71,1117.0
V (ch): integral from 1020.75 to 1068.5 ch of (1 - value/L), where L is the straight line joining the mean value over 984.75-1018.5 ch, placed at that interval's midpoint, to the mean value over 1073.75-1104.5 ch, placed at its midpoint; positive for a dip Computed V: 0.5 ch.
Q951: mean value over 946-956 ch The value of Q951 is 27.6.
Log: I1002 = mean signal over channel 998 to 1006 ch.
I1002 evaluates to 29.9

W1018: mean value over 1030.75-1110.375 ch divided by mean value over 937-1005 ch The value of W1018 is 1.07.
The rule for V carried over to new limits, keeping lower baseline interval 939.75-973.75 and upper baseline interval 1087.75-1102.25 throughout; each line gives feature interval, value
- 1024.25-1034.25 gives 0.5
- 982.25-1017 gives -1.2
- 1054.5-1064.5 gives -0.2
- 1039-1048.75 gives -0.5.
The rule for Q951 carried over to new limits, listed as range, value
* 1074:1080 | 29.1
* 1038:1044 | 29.8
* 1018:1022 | 27.5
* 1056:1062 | 28.9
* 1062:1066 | 29.8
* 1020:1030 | 26.3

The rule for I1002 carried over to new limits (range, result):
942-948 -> 27.3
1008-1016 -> 28.2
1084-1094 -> 29.5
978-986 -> 27.6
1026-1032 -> 26.5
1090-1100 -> 29.6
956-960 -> 25.4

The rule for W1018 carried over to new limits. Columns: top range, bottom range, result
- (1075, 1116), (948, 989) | 1.08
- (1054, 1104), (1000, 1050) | 1.03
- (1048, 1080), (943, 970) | 1.11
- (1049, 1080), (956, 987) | 1.11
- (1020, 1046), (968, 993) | 1.01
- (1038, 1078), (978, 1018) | 1.04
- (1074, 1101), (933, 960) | 1.07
